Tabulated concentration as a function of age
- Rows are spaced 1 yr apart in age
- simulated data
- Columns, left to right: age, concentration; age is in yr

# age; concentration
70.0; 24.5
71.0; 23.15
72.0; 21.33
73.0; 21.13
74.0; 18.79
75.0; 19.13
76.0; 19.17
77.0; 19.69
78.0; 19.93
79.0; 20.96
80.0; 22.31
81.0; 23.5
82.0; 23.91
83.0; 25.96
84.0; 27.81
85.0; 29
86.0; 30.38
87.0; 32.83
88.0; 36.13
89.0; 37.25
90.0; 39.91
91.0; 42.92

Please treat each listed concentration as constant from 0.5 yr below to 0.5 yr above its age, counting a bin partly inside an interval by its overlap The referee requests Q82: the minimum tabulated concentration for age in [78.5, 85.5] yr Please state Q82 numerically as 20.96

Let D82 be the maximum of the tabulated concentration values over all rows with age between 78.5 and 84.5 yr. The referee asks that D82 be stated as 27.81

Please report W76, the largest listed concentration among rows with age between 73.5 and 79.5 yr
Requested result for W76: 20.96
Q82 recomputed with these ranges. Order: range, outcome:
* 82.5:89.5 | 25.96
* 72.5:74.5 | 18.79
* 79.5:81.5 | 22.31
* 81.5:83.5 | 23.91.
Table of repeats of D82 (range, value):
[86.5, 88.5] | 36.13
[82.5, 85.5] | 29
